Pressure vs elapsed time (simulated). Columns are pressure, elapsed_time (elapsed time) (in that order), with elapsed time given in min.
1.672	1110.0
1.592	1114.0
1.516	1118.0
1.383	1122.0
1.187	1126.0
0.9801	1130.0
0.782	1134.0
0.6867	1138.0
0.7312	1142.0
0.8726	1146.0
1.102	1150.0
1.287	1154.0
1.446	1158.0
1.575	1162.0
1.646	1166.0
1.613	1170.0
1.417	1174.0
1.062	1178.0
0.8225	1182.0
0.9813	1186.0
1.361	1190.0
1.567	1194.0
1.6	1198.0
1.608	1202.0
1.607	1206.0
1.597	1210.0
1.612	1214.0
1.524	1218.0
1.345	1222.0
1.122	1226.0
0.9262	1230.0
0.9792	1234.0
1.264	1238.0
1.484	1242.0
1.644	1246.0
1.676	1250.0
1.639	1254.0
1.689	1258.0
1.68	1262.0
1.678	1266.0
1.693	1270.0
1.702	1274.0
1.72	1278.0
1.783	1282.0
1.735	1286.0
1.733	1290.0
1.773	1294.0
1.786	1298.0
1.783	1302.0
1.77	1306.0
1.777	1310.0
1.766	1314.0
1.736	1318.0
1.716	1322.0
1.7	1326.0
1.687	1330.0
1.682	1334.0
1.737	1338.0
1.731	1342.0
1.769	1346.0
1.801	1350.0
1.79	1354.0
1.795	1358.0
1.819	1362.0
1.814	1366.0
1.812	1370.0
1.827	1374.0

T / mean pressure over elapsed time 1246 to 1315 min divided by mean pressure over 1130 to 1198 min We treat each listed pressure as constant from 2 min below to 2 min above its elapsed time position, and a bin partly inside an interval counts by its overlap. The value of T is 1.4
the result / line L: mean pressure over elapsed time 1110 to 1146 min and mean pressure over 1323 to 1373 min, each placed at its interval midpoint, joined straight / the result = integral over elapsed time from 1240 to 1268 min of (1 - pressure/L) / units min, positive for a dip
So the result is -2.84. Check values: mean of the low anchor 1.13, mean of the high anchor 1.76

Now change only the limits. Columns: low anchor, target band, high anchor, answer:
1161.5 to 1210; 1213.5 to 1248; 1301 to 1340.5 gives 4.7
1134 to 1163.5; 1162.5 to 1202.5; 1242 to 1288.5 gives -3.9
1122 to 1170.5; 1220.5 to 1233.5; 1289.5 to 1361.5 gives 2.9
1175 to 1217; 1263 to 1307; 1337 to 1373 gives -3.5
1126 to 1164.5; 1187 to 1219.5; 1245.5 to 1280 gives -4.1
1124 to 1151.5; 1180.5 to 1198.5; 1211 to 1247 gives -1.7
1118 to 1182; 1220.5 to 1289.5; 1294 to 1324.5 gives 2.2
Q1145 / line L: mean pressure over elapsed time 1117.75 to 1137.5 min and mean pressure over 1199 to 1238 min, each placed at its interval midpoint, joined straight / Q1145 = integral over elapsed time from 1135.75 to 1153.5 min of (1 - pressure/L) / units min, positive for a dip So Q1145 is 4.2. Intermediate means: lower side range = 1.1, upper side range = 1.37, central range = 0.884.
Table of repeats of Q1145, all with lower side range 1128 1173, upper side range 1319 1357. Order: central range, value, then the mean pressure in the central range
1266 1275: -1.0 min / 1.69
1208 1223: -1.9 min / 1.53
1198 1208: -2.1 min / 1.61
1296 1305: -0.9 min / 1.78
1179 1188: 2.4 min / 0.92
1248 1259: -1.4 min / 1.67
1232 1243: 1.6 min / 1.22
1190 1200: -1.9 min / 1.54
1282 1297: -1.6 min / 1.75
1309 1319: -0.6 min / 1.76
